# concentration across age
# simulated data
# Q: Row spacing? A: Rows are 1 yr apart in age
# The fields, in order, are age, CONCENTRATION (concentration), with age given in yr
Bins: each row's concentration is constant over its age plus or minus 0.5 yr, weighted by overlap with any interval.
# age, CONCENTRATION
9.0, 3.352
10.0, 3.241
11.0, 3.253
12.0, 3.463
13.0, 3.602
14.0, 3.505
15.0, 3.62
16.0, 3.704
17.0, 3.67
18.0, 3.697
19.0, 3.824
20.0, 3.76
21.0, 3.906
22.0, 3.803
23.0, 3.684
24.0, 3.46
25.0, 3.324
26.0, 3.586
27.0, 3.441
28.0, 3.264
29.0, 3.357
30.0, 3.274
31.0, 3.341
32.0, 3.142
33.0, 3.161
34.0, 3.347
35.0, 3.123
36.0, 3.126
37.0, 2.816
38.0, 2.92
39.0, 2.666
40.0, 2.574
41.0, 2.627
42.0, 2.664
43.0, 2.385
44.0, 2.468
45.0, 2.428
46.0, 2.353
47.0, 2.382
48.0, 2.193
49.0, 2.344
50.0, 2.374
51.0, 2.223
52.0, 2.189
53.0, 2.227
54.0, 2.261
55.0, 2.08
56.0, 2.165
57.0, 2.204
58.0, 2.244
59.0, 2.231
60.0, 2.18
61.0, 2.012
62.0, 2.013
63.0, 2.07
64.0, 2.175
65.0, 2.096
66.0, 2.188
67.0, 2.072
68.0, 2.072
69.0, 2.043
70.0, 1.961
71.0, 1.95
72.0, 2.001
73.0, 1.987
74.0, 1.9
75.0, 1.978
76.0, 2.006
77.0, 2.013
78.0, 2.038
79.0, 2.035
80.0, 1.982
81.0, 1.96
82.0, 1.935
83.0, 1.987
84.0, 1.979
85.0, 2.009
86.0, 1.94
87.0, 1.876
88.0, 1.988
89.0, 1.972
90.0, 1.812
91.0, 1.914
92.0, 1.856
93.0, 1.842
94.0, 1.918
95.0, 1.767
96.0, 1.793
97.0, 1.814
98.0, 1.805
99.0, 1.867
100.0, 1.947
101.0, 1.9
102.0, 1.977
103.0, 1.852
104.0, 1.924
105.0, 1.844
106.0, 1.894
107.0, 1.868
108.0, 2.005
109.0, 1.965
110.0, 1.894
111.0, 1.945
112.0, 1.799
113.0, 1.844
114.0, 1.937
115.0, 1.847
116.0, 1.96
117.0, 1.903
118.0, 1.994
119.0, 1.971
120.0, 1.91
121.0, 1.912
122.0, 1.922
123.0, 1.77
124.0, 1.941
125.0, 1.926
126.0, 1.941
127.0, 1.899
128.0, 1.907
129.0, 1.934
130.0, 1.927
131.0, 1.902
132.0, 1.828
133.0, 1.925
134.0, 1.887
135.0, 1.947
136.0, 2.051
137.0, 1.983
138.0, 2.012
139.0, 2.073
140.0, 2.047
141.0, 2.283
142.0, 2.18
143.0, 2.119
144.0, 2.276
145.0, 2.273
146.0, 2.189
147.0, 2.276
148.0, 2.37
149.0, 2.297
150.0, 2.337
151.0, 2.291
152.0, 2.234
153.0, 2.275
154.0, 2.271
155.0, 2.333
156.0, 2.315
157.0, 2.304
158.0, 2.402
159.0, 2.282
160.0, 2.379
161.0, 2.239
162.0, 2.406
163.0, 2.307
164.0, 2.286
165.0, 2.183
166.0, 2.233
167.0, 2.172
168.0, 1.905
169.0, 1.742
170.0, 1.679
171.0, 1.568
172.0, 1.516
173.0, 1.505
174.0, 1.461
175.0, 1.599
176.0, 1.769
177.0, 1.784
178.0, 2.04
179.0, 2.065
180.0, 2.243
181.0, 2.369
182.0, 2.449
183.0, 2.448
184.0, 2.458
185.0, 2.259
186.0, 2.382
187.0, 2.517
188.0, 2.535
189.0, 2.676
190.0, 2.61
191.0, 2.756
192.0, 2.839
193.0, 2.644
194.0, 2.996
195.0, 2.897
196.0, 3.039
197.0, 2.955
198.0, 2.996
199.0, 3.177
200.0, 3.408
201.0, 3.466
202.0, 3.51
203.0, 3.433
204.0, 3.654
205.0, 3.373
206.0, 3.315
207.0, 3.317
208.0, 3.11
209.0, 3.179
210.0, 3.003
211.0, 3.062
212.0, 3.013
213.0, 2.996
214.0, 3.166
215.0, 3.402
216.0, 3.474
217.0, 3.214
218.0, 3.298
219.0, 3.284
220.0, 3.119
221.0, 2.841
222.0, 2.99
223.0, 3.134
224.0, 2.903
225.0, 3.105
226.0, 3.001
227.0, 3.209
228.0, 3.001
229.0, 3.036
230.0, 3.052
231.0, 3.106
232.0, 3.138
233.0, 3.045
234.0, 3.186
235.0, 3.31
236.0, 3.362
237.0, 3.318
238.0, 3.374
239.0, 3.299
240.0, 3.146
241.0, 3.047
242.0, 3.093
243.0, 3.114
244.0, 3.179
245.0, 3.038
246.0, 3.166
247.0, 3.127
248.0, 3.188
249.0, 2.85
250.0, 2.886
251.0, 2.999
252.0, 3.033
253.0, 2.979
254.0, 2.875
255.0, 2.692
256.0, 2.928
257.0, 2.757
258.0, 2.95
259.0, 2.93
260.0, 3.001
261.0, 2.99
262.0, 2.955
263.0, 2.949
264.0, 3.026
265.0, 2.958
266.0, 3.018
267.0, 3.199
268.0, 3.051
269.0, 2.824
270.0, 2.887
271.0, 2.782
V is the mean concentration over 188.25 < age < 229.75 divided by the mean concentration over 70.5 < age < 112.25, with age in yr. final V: 1.62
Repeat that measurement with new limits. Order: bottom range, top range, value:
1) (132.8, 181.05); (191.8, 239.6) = 1.51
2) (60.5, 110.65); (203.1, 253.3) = 1.61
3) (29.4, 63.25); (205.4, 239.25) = 1.25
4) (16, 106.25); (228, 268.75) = 1.27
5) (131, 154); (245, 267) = 1.39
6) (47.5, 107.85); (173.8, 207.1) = 1.34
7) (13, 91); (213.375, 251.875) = 1.22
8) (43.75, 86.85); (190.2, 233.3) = 1.48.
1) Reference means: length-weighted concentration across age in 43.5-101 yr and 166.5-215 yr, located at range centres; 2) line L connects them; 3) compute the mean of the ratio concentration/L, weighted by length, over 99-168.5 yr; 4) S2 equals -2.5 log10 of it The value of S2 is 0.14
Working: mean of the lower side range 2.05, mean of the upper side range 2.61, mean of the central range 2.06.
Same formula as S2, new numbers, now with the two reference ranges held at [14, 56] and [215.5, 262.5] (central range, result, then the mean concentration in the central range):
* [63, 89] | 0.44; 2.01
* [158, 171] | 0.38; 2.14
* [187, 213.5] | 0.00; 3.06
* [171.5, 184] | 0.48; 1.96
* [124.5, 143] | 0.46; 1.98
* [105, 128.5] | 0.50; 1.91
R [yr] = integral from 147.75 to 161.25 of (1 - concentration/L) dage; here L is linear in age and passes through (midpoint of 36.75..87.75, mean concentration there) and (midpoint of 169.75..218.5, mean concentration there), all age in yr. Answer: 1.3 yr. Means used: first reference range 2.18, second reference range 2.71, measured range 2.31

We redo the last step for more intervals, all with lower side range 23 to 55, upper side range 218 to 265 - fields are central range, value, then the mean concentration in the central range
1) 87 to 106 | 6.6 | 1.88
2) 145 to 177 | 9.3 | 2.1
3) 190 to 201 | 0.1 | 2.98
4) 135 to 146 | 3.0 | 2.12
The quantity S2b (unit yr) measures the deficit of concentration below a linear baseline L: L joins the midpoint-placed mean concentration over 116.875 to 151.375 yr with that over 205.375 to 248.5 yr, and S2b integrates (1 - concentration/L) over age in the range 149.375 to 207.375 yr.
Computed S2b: 2.9 yr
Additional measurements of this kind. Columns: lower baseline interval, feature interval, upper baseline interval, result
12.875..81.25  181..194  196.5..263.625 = 2.0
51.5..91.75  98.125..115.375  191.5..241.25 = 3.1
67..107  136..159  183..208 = 2.5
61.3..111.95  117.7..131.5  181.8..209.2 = 2.3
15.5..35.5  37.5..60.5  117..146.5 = 5.8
